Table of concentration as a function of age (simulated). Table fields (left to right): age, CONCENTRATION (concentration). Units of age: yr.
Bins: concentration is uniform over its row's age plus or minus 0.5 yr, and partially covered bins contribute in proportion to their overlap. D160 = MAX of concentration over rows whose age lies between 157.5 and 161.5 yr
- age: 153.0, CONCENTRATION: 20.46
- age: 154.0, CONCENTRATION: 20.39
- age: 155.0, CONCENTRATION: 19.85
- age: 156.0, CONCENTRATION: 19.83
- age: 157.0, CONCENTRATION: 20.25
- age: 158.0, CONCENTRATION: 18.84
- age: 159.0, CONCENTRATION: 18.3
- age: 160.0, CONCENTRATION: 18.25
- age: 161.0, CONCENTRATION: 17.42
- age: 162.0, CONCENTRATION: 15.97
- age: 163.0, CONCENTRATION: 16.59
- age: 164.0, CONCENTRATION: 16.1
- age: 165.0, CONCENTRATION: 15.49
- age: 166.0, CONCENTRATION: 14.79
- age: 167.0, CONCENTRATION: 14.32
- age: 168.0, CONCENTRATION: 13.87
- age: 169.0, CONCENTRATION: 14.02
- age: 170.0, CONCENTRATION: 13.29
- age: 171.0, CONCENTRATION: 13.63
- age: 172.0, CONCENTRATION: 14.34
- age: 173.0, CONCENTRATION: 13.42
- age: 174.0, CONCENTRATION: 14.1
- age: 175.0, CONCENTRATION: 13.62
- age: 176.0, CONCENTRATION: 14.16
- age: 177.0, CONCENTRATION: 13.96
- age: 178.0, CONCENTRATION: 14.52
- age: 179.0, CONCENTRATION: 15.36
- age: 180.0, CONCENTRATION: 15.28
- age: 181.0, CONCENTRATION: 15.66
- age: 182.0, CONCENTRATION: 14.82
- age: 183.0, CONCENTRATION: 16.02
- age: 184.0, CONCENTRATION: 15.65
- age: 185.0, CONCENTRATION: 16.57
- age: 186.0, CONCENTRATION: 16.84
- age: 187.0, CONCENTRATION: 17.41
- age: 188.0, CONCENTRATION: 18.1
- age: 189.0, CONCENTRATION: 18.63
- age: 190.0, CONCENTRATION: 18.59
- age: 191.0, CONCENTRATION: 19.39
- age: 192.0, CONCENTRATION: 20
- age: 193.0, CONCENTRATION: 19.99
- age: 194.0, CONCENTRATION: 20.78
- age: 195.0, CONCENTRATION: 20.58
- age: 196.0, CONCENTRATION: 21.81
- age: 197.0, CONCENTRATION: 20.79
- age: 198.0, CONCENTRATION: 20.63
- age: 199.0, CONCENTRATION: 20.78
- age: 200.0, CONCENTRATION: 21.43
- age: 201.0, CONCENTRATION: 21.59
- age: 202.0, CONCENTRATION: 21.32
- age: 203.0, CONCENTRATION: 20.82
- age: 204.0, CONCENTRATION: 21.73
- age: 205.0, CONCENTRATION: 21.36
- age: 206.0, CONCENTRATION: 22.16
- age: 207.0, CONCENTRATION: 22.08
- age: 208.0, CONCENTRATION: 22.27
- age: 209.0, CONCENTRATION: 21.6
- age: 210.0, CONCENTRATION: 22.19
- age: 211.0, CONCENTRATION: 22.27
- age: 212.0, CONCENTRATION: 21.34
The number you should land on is 18.84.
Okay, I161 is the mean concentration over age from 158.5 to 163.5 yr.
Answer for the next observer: 17.3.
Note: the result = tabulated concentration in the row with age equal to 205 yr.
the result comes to 21.36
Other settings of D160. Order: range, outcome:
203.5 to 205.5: 21.73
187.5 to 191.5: 19.39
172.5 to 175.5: 14.1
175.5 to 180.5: 15.36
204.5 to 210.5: 22.27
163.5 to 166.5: 16.1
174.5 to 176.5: 14.16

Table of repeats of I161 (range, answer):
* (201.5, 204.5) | 21.3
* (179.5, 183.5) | 15.4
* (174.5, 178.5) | 14.1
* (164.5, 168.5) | 14.6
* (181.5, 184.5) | 15.5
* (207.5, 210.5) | 22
